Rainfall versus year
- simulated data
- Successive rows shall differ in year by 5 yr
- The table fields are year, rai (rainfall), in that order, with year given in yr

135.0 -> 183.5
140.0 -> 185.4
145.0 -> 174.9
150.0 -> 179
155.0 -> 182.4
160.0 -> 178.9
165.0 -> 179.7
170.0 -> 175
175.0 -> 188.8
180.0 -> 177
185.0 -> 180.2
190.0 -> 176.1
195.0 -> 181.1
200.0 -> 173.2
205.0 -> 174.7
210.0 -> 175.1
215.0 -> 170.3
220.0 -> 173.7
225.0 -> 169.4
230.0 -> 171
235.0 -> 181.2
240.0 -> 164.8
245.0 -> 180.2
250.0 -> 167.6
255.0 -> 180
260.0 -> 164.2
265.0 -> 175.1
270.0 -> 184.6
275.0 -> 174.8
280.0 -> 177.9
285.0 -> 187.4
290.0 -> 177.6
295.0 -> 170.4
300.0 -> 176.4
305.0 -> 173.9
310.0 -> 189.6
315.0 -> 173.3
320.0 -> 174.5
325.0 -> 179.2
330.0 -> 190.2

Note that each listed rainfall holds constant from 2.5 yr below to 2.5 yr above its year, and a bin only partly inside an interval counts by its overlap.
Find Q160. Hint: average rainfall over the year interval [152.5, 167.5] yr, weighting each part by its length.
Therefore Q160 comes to 180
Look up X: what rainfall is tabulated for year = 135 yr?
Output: 183.5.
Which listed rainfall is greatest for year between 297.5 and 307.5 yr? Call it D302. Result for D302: 176.4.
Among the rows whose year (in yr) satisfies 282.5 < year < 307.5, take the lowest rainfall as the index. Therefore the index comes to 170.4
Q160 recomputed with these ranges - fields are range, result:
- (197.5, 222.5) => 173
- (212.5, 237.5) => 173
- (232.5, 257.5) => 175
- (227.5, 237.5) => 176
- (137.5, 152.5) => 180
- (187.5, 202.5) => 177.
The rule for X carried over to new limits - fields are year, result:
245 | 180.2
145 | 174.9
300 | 176.4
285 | 187.4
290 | 177.6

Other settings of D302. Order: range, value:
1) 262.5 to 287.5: 187.4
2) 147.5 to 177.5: 188.8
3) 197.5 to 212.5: 175.1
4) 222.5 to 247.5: 181.2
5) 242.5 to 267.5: 180.2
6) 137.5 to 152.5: 185.4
